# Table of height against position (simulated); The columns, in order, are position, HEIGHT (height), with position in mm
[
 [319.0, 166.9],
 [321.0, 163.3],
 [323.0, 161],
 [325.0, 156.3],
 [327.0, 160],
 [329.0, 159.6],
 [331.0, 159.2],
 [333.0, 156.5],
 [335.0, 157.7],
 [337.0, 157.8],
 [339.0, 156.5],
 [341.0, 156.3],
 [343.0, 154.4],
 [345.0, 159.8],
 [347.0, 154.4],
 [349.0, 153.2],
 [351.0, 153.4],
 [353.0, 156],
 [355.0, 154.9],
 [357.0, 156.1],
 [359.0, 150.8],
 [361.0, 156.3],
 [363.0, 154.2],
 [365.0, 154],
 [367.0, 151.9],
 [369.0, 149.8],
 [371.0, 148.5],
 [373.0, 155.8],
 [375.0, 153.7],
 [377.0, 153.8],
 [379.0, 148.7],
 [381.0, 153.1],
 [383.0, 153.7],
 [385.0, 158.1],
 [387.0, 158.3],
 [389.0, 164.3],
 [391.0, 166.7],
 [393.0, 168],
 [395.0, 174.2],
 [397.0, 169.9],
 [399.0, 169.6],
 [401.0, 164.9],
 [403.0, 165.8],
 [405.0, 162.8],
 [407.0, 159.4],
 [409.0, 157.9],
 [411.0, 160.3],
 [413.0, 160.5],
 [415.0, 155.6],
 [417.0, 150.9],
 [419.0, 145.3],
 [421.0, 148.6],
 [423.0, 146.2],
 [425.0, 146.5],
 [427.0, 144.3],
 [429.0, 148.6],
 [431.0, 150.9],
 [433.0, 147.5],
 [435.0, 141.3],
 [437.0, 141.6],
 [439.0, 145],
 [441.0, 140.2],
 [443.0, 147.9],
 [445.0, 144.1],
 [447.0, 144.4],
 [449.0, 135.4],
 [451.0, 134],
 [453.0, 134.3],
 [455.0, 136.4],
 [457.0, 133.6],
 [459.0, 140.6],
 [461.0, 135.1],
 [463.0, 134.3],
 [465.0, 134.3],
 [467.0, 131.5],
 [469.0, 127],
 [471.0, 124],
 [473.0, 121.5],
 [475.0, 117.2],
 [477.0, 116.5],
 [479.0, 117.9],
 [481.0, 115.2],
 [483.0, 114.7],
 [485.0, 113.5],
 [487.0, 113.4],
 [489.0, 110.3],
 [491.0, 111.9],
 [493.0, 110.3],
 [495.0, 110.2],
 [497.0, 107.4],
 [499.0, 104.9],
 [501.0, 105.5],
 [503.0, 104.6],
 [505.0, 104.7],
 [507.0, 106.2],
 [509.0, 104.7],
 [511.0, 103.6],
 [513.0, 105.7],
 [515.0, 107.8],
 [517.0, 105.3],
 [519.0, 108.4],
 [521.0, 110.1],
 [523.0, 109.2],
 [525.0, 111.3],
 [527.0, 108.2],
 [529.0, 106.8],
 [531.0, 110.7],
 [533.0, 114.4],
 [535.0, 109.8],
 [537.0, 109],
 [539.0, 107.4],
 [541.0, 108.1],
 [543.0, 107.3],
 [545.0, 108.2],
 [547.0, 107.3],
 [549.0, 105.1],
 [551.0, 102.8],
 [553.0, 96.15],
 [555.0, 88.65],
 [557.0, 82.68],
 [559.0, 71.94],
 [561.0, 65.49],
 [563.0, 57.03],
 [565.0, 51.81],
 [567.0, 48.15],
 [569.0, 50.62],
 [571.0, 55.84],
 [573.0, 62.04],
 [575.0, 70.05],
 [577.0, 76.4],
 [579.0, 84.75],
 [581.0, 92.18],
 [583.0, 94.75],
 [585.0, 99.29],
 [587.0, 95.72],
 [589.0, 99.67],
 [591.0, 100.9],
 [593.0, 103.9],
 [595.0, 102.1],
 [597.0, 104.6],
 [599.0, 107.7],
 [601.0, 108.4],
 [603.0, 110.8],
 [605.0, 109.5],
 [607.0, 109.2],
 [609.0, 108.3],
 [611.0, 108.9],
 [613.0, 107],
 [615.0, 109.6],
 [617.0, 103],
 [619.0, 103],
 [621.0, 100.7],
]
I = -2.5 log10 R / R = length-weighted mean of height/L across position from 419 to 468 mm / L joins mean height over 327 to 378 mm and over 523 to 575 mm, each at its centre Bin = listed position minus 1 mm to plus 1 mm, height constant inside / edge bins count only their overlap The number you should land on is -0.13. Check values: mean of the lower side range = 155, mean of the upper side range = 89.9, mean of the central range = 141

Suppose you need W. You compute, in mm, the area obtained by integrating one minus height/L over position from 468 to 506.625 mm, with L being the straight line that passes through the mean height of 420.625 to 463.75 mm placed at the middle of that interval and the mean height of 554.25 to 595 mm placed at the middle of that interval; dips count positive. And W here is 2.3 mm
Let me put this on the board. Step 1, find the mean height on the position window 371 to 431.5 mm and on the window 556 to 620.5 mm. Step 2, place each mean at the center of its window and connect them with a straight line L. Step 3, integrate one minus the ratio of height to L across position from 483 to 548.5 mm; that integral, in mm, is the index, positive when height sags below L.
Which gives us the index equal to 3.9 mm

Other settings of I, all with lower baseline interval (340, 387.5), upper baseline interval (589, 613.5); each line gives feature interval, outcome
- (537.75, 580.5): 0.38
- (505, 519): 0.18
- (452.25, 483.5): 0.05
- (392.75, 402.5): -0.15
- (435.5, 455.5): -0.02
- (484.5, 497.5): 0.16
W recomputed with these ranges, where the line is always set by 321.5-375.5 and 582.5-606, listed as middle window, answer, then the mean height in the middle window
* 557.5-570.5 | 6.09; 58.4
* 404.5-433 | -2.37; 152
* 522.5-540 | 1.05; 110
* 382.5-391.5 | -0.79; 160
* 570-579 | 3.29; 68.2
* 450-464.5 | -0.33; 135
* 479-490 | 1.11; 114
